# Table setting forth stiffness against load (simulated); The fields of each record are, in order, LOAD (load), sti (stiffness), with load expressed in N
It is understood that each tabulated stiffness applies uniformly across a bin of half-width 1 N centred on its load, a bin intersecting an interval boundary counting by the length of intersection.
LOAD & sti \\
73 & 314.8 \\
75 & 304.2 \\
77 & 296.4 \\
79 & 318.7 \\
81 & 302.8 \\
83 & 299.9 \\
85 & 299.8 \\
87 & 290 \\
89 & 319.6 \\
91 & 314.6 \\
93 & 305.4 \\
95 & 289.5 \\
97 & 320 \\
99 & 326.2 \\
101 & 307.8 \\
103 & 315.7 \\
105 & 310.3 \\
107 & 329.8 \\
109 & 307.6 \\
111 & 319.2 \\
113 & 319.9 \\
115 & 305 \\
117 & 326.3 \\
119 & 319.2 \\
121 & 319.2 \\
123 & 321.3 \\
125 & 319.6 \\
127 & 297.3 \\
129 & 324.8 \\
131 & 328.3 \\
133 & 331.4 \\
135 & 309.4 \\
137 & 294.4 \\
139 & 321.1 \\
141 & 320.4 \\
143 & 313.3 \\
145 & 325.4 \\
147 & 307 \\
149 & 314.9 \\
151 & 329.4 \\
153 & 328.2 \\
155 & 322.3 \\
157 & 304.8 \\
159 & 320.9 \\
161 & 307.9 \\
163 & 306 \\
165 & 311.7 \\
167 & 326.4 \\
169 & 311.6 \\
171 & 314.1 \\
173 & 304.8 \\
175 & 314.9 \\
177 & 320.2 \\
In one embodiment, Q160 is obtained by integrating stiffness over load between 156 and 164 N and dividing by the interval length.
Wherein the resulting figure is 310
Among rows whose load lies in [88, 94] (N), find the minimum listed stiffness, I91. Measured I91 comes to 305.4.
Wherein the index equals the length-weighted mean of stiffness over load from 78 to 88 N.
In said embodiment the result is 302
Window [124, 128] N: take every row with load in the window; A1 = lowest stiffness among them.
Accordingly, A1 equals 297.3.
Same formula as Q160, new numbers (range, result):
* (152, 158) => 318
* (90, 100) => 311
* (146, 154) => 320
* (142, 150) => 315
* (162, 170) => 314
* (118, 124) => 320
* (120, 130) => 316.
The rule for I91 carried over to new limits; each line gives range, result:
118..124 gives 319.2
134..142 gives 294.4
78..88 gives 290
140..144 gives 313.3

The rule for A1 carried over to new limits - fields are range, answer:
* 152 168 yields 304.8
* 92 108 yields 289.5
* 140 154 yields 307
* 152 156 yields 322.3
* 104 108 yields 310.3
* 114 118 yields 305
